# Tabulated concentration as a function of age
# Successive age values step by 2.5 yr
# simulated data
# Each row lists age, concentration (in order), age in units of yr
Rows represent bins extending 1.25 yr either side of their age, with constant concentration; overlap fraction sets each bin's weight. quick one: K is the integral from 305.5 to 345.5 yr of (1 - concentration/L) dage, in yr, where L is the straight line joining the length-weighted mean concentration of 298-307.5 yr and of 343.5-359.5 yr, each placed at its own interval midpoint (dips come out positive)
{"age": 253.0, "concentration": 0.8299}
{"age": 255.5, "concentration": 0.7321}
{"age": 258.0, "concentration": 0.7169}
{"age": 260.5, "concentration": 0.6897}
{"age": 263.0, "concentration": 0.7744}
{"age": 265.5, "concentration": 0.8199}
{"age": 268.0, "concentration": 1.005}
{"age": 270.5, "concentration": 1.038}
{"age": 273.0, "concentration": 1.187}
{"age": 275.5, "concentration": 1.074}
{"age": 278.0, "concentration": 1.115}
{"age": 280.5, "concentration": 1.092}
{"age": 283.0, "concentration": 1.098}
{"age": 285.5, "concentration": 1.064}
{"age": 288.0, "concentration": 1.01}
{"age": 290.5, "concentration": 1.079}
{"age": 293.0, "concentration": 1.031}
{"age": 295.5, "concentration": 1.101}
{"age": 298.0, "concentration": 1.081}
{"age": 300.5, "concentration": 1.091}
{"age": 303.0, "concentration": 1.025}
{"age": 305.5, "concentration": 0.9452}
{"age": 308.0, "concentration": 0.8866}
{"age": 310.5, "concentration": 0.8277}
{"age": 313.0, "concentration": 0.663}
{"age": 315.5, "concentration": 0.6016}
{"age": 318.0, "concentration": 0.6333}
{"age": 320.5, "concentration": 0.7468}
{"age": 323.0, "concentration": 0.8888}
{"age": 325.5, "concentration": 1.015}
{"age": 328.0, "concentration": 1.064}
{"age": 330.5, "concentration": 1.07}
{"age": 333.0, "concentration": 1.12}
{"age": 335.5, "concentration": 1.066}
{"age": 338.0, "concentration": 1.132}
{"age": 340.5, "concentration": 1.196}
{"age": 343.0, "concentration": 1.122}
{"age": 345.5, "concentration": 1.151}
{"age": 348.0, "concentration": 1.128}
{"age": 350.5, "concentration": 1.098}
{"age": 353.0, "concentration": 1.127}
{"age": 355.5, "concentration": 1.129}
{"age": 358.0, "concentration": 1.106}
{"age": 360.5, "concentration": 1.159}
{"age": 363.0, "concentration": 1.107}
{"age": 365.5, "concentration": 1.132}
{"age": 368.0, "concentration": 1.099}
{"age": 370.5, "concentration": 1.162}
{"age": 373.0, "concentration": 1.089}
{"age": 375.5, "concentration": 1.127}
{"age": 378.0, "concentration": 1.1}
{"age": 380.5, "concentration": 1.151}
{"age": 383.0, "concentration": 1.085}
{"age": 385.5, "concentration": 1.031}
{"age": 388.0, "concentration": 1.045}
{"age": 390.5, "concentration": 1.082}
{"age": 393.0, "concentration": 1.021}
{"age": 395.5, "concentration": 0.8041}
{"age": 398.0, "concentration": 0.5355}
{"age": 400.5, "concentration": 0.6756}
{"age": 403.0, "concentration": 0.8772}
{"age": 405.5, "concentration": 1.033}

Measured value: 4.8 yr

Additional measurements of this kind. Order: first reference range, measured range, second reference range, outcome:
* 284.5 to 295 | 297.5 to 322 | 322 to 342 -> 5.0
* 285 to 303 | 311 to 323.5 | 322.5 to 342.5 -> 4.3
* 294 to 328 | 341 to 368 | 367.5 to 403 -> -5.0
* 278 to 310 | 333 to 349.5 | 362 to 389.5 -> -0.8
